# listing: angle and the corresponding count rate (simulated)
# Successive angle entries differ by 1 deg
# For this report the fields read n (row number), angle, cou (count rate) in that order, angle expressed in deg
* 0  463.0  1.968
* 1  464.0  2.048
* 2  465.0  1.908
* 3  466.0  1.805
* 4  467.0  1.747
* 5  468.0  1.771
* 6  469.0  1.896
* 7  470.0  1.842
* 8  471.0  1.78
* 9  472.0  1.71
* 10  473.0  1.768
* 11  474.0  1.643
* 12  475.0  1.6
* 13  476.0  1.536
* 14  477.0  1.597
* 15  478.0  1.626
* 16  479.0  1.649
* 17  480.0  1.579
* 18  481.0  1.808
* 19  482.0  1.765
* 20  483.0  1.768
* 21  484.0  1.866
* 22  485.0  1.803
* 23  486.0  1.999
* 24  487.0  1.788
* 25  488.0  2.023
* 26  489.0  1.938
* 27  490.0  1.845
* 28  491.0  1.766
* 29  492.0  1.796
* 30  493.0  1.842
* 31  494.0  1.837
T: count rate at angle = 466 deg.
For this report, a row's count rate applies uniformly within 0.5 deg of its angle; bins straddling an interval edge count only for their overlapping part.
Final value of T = 1.805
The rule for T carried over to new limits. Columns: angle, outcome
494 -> 1.837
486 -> 1.999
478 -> 1.626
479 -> 1.649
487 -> 1.788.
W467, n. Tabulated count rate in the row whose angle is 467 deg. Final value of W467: 1.747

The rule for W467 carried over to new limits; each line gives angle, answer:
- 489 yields 1.938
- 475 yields 1.6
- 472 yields 1.71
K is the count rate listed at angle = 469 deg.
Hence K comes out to 1.896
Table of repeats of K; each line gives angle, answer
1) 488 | 2.023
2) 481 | 1.808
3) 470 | 1.842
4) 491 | 1.766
